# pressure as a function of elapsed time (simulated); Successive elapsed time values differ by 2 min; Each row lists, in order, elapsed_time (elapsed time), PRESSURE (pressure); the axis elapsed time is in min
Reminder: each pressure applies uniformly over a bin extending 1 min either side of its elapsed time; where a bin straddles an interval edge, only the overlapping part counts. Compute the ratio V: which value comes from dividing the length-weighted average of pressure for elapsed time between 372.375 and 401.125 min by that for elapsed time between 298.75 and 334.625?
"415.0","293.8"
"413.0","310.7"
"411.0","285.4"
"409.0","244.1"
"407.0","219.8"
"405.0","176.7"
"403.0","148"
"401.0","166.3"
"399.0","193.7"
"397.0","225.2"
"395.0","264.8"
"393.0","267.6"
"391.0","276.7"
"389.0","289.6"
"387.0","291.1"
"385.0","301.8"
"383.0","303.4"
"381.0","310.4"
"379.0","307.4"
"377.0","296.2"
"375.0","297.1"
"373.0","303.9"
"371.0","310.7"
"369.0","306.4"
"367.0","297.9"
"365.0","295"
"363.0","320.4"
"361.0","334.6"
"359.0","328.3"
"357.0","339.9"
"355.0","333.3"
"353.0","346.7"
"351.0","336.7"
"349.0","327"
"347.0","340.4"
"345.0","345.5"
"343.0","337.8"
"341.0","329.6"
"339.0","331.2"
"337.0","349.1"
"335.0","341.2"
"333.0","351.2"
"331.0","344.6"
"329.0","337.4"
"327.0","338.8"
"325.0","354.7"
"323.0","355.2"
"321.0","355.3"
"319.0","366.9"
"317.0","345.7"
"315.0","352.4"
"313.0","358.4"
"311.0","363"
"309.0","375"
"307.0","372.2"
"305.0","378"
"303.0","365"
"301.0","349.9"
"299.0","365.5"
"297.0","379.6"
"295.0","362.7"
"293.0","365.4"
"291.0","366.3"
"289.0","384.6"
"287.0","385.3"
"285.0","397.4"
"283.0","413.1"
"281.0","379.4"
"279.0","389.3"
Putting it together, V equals 0.8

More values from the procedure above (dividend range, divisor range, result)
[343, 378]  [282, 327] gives 0.87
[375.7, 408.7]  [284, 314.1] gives 0.68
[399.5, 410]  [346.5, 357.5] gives 0.57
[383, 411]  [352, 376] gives 0.76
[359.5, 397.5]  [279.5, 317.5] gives 0.80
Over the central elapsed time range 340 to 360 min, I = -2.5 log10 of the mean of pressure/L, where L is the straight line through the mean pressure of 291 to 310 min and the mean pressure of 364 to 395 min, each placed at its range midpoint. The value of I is -0.05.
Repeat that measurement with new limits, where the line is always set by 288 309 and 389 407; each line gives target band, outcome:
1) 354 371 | -0.170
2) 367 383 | -0.197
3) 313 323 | -0.049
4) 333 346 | -0.109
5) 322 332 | -0.064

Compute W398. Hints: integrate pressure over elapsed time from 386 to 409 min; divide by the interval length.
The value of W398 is 230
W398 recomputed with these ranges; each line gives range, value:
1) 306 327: 359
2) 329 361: 339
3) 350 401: 297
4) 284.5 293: 380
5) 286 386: 341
